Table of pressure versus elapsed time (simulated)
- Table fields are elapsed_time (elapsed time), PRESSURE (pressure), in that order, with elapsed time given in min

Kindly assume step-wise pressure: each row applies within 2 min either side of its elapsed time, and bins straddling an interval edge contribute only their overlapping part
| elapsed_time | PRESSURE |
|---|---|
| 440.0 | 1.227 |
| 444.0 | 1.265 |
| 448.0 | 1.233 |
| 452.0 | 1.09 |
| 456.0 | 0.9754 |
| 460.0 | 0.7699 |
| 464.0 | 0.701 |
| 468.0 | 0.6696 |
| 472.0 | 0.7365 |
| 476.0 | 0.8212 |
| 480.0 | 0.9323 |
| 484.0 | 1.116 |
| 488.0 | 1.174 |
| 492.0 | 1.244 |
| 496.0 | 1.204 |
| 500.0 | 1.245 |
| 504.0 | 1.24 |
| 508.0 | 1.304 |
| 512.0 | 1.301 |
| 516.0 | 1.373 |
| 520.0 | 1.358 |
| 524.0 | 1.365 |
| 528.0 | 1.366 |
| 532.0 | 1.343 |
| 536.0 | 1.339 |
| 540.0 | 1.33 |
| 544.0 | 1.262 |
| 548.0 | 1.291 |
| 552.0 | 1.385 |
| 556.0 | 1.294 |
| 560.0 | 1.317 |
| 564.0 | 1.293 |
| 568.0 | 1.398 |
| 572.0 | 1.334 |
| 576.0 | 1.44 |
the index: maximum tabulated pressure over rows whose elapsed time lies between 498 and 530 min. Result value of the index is 1.373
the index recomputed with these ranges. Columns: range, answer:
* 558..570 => 1.398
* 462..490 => 1.174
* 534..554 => 1.385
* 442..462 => 1.265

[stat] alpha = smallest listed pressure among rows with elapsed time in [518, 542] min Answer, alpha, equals 1.33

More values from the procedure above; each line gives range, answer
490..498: 1.204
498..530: 1.24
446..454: 1.09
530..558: 1.262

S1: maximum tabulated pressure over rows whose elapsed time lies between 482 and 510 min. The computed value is 1.304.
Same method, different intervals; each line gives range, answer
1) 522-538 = 1.366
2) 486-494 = 1.244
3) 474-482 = 0.9323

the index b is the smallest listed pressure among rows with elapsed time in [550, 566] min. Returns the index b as 1.293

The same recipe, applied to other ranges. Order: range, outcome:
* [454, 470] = 0.6696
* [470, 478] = 0.7365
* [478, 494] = 0.9323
